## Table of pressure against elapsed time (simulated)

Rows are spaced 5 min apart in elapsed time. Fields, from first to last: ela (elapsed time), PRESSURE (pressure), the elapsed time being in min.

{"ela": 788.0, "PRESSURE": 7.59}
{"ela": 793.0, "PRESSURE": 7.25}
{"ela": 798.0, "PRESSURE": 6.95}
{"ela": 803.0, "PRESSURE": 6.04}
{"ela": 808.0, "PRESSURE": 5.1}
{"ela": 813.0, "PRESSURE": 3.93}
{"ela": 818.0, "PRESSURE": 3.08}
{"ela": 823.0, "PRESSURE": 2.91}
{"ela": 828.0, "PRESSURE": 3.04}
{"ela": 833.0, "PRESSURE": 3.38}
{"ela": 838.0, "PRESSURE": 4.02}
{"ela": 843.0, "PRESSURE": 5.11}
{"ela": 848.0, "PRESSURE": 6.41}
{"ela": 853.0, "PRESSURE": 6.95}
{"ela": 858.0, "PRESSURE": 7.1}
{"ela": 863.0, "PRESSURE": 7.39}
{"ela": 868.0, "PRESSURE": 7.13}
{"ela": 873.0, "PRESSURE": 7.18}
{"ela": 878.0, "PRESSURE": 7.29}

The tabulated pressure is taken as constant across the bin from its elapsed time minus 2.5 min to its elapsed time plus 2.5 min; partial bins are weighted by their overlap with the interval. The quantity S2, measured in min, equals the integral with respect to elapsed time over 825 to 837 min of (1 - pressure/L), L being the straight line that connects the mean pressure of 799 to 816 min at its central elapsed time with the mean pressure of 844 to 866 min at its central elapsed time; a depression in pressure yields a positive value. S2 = 5.4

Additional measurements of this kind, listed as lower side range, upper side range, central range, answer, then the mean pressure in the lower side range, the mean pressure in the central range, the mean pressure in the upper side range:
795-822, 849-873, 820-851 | 9.92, 4.94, 4.17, 7.1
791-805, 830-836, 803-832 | 6.58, 6.75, 3.81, 3.4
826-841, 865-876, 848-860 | -2.96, 3.55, 6.89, 7.17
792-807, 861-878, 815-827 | 6.59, 6.53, 3.04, 7.24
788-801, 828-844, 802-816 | 2.83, 7.15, 4.85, 3.91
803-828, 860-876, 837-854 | 0.60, 3.91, 5.65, 7.23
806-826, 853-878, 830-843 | 3.11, 3.7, 3.95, 7.18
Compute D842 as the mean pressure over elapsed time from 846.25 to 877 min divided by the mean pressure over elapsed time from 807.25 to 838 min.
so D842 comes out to 2.0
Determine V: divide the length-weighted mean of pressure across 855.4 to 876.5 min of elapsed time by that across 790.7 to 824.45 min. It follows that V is 1.42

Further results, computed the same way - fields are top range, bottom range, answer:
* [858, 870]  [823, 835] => 2.30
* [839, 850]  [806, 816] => 1.24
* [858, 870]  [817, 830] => 2.41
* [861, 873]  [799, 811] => 1.28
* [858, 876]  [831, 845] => 1.73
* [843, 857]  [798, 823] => 1.40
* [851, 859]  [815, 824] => 2.29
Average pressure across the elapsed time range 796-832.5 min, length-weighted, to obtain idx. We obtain 4.34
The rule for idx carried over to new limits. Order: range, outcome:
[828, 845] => 3.98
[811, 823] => 3.36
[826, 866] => 5.48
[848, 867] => 7.05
